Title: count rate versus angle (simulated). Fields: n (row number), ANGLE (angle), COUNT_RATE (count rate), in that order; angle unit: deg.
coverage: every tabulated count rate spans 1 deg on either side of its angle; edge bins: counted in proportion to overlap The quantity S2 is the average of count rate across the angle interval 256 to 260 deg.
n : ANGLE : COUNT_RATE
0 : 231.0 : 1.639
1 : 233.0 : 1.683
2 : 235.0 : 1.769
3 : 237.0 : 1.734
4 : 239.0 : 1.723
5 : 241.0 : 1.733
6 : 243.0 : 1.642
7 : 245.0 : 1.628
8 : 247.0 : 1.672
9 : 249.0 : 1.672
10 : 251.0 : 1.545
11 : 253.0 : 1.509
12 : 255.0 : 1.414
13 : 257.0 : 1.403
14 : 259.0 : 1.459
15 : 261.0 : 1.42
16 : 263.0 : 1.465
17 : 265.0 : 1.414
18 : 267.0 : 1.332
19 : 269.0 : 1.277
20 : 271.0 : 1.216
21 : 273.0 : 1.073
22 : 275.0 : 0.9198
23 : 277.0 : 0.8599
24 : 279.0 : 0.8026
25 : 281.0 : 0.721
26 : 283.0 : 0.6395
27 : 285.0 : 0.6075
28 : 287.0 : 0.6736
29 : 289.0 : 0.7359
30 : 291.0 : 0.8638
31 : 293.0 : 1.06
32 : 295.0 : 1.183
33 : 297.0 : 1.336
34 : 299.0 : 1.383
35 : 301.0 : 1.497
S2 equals 1.43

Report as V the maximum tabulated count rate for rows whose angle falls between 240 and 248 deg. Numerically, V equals 1.733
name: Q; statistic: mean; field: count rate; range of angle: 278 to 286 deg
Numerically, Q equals 0.693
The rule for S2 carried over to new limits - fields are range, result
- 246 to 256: 1.56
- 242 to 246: 1.63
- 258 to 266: 1.44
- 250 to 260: 1.47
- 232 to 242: 1.73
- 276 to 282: 0.795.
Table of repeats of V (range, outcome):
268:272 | 1.277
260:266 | 1.465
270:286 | 1.216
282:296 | 1.183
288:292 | 0.8638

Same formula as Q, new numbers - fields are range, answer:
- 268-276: 1.12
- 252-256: 1.46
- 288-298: 1.04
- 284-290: 0.672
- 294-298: 1.26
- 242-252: 1.63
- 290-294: 0.962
